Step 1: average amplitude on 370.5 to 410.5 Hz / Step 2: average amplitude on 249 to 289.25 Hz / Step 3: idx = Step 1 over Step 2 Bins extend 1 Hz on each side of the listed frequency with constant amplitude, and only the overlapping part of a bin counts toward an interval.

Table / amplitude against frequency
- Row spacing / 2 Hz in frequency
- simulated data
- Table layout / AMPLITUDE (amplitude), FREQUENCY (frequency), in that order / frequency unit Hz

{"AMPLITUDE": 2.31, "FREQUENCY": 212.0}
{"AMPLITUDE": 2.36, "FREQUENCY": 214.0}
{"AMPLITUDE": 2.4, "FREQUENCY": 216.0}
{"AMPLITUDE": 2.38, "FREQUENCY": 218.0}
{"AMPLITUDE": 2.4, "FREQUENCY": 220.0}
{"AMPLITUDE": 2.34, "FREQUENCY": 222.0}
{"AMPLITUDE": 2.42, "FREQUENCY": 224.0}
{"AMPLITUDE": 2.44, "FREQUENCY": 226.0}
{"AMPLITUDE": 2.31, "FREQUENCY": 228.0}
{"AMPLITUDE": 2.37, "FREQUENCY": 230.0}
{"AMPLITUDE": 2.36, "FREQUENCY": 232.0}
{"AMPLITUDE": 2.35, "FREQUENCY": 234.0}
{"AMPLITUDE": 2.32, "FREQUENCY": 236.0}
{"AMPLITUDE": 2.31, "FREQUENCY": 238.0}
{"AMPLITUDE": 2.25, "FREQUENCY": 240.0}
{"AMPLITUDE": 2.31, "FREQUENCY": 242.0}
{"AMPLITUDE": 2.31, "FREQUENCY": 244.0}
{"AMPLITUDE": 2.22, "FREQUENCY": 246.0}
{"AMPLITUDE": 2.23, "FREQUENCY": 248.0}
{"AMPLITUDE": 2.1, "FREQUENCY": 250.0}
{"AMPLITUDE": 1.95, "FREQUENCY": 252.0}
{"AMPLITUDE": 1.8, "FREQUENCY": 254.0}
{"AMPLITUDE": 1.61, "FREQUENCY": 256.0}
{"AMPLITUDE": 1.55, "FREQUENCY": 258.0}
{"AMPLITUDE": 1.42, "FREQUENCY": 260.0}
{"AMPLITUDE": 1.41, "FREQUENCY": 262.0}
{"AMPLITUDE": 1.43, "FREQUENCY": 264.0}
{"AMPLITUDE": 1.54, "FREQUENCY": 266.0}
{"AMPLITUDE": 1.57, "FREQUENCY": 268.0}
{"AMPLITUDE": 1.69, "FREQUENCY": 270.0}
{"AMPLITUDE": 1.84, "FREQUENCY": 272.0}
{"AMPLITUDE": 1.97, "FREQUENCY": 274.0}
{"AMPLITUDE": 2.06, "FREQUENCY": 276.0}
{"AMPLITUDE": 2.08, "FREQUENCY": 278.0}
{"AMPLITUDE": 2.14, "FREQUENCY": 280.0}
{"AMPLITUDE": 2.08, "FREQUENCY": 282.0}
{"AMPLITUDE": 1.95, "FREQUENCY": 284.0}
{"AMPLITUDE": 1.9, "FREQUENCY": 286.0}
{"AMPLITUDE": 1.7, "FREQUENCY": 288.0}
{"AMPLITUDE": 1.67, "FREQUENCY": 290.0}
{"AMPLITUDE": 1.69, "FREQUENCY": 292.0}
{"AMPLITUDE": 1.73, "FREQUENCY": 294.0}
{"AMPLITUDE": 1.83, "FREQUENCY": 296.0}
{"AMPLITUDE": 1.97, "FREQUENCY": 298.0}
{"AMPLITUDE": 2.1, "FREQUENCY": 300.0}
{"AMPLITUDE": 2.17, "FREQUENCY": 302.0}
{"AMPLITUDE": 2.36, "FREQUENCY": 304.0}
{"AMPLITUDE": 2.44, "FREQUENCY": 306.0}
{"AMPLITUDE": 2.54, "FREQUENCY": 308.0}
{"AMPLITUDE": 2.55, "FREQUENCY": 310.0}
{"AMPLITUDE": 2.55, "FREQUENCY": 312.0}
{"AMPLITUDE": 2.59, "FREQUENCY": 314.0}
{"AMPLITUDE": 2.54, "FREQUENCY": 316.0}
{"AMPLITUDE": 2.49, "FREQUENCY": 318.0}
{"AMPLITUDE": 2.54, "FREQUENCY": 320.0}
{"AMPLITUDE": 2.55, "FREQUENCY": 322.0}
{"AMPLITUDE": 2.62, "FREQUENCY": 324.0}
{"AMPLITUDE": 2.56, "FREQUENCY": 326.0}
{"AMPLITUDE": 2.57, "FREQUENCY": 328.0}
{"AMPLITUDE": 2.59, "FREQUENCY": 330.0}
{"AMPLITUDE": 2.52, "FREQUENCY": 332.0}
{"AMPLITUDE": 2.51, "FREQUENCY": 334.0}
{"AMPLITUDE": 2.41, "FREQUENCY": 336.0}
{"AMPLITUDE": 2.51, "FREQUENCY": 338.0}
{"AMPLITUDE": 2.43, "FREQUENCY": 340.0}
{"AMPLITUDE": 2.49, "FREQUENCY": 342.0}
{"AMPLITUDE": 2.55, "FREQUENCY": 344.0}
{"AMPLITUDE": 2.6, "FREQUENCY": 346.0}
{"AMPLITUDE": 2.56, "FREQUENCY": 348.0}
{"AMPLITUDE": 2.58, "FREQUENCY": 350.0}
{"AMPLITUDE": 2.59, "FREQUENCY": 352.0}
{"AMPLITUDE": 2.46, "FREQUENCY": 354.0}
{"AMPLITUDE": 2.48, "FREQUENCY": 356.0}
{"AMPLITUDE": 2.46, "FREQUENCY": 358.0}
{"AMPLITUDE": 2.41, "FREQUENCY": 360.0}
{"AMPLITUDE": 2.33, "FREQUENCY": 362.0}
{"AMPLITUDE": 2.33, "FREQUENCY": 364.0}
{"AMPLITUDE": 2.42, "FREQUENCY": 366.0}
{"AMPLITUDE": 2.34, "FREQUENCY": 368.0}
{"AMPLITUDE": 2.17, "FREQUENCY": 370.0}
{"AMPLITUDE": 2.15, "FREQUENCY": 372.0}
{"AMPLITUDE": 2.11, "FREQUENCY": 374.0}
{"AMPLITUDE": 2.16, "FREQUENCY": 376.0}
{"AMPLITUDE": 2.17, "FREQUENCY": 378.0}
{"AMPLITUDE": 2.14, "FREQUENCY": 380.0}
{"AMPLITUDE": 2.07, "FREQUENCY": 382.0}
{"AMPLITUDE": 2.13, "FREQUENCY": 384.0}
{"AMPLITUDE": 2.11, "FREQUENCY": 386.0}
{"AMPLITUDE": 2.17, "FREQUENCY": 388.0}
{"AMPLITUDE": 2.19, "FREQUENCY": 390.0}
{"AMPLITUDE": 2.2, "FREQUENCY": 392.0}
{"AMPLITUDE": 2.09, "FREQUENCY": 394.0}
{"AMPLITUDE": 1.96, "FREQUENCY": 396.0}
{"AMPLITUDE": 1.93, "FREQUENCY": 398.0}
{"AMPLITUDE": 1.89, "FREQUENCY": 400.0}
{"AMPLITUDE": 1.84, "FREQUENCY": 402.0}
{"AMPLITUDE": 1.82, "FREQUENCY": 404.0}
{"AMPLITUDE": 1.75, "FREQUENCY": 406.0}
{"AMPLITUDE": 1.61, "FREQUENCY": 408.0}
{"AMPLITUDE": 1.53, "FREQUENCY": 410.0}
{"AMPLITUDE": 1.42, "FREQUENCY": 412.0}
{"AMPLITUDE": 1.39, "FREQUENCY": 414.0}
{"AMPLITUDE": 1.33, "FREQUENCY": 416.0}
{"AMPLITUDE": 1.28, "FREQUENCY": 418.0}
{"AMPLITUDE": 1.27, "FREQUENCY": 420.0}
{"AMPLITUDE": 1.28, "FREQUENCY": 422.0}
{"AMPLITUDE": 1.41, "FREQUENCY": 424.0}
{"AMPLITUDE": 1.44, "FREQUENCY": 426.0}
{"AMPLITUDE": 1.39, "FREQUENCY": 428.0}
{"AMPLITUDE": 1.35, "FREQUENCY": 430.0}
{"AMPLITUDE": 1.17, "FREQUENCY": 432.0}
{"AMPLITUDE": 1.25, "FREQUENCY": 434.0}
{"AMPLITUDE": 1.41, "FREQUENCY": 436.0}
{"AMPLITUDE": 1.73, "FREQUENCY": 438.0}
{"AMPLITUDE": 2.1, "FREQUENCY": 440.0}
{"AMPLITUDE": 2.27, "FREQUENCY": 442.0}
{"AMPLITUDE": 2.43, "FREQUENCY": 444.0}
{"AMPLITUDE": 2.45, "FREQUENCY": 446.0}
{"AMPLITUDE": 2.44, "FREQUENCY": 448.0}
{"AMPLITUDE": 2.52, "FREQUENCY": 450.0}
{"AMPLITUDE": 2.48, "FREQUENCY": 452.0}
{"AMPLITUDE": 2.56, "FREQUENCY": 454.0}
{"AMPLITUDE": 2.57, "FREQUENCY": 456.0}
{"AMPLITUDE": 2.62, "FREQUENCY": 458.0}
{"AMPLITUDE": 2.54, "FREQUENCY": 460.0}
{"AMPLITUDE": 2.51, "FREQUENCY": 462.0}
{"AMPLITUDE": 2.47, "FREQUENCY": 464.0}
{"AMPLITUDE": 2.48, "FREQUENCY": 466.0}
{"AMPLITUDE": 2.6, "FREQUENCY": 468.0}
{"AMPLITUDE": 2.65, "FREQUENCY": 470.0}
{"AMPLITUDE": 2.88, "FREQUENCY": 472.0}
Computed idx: 1.1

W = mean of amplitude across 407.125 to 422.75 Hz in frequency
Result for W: 1.39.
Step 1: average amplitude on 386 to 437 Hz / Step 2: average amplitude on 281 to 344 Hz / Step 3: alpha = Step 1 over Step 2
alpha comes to 0.71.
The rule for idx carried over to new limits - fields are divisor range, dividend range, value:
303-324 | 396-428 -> 0.62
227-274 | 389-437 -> 0.81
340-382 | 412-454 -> 0.73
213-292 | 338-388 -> 1.15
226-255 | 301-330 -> 1.12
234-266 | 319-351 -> 1.30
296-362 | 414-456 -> 0.72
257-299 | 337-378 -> 1.35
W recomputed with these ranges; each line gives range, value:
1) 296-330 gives 2.43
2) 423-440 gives 1.44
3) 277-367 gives 2.34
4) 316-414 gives 2.25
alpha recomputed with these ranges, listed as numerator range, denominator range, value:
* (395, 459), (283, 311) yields 0.89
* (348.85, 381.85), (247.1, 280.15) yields 1.31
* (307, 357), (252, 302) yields 1.42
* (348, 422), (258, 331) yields 0.97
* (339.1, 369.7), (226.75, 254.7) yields 1.10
